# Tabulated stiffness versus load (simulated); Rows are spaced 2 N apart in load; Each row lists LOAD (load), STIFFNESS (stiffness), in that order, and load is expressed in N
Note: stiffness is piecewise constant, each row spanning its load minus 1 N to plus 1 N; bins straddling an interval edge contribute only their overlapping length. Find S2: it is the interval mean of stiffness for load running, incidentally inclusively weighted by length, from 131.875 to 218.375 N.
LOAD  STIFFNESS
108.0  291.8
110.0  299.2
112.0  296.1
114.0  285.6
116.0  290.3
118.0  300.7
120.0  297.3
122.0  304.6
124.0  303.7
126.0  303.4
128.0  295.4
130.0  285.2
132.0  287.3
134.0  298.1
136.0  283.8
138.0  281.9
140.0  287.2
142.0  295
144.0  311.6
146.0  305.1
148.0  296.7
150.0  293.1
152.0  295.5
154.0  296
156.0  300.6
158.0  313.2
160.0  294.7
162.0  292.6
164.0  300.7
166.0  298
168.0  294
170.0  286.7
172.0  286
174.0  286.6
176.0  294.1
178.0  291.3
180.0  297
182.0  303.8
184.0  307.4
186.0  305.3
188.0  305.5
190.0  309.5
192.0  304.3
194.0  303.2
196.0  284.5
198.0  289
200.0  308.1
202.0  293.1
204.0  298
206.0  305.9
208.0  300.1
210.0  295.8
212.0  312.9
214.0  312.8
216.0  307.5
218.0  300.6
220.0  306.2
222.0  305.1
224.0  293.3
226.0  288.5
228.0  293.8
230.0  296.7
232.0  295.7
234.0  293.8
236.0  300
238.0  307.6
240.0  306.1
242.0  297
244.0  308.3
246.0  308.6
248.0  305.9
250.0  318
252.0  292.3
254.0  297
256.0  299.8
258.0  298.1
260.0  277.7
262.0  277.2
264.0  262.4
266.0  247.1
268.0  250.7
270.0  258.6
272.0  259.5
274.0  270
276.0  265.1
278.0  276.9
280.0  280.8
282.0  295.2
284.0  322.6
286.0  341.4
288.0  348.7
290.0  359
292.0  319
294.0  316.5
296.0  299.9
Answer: 298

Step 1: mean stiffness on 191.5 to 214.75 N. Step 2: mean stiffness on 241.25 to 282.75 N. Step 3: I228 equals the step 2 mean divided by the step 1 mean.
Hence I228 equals 0.9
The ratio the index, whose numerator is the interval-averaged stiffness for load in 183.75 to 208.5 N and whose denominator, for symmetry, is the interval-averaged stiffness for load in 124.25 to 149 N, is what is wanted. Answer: 1.02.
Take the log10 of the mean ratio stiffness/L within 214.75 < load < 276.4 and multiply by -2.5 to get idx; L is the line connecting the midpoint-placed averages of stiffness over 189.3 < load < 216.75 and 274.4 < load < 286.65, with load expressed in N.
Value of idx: 0.03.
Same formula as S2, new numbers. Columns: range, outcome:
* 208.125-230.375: 301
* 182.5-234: 301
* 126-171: 295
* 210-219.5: 307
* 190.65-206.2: 298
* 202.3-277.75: 292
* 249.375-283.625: 278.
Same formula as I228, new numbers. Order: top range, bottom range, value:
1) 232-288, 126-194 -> 0.98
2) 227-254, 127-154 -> 1.03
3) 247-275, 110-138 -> 0.95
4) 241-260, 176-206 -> 1.00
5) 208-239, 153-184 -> 1.02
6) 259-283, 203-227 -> 0.89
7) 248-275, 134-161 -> 0.94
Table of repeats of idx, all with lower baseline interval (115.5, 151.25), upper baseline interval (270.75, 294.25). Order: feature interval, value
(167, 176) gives 0.03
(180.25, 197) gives -0.01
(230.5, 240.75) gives 0.00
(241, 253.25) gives -0.01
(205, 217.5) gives -0.02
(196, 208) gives 0.01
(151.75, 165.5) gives -0.01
